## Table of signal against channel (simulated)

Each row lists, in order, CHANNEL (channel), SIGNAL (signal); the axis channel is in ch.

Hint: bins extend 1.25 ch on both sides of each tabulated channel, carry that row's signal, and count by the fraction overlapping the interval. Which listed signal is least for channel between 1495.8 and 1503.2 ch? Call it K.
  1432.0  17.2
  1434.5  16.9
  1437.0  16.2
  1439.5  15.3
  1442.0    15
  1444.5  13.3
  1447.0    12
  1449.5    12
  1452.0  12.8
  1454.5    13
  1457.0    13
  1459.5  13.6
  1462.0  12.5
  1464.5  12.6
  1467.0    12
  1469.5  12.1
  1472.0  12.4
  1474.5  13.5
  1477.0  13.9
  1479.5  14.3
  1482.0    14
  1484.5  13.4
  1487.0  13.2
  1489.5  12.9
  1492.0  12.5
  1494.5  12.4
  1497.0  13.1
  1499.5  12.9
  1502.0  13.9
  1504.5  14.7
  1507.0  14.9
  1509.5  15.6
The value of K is 12.9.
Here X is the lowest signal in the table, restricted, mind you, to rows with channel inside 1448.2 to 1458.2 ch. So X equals 12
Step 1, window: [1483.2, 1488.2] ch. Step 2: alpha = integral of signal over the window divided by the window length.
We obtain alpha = 13.3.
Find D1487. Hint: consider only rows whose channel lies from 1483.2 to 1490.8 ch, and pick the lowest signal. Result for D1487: 12.9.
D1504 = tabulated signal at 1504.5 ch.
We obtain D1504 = 14.7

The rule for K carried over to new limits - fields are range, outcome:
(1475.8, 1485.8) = 13.4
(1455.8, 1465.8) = 12.5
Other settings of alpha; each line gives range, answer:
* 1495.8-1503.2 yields 13.3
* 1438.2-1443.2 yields 15.2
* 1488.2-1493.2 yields 12.7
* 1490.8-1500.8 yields 12.7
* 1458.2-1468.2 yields 12.7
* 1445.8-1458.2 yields 12.6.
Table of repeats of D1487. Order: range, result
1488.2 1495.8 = 12.4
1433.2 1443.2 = 15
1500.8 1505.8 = 13.9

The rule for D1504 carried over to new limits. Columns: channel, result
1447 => 12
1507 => 14.9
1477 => 13.9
